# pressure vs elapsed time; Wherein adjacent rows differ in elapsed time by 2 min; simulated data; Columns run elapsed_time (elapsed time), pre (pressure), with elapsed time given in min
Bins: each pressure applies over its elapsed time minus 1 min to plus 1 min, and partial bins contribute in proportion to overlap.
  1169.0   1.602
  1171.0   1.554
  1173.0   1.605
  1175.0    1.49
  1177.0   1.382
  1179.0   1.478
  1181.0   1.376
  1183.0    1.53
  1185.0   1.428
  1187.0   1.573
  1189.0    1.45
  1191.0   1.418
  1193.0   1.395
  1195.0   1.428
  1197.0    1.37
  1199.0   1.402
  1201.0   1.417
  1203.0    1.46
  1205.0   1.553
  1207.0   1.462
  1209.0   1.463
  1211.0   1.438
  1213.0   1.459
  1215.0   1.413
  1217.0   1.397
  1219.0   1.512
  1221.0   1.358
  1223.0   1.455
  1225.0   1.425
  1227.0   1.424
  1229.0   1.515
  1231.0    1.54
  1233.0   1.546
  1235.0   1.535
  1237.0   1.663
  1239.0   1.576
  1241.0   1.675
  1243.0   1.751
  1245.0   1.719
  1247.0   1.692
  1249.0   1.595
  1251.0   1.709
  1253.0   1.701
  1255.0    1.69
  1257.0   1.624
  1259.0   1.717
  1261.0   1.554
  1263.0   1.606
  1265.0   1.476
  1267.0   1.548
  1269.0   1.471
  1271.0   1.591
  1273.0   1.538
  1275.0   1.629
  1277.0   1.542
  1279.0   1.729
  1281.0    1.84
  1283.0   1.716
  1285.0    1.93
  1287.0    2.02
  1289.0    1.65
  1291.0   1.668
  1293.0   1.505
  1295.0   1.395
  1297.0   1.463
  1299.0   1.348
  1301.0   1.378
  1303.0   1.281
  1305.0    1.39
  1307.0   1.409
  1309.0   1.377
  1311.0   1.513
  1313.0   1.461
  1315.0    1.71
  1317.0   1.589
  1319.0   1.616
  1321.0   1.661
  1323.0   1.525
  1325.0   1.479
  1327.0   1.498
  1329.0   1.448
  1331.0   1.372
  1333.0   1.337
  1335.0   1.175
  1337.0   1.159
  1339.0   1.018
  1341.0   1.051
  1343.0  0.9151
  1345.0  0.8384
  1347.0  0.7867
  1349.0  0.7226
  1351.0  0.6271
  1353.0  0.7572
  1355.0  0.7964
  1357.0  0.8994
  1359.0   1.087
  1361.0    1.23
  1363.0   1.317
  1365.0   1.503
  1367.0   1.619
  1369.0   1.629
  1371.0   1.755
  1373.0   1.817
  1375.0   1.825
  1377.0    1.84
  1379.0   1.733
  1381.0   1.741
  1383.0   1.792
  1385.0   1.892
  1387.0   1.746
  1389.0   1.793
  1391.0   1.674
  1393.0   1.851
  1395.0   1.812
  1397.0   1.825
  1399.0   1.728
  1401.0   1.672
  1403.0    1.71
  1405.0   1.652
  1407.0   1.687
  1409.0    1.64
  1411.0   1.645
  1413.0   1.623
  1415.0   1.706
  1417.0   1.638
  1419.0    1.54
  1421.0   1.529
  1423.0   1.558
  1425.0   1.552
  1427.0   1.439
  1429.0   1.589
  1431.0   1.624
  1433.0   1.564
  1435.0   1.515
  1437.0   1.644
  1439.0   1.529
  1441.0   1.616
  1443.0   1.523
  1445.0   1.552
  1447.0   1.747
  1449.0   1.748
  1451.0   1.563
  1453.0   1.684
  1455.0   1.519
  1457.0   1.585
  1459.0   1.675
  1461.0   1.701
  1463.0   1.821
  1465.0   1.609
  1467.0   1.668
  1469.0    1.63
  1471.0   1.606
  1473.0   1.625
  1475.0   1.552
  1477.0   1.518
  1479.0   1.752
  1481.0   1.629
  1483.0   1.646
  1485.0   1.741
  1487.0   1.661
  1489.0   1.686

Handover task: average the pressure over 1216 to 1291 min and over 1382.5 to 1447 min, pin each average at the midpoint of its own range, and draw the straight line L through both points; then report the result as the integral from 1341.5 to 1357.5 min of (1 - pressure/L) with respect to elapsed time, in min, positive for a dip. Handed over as 8.20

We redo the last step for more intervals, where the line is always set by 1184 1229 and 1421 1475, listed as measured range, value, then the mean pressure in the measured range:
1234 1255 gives -2.8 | 1.66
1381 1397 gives -2.3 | 1.79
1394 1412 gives -1.5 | 1.71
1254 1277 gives -1.6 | 1.58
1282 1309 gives -0.7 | 1.54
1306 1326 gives -0.2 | 1.53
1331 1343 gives 3.0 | 1.15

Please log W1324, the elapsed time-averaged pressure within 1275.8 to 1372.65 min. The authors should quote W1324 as 1.37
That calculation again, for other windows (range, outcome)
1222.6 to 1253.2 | 1.6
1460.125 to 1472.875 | 1.67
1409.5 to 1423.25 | 1.61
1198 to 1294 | 1.58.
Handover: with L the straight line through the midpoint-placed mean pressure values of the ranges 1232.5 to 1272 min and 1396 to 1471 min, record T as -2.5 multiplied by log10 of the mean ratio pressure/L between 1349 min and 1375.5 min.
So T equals 0.27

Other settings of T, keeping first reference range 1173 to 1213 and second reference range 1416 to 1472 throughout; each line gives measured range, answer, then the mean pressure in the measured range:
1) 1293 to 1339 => 0.07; 1.43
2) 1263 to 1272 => -0.02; 1.53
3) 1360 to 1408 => -0.09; 1.7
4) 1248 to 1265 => -0.10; 1.64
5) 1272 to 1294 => -0.13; 1.71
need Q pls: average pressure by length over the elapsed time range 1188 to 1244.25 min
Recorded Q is 1.48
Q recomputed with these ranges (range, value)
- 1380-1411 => 1.74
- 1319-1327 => 1.56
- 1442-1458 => 1.62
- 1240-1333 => 1.58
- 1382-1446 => 1.65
